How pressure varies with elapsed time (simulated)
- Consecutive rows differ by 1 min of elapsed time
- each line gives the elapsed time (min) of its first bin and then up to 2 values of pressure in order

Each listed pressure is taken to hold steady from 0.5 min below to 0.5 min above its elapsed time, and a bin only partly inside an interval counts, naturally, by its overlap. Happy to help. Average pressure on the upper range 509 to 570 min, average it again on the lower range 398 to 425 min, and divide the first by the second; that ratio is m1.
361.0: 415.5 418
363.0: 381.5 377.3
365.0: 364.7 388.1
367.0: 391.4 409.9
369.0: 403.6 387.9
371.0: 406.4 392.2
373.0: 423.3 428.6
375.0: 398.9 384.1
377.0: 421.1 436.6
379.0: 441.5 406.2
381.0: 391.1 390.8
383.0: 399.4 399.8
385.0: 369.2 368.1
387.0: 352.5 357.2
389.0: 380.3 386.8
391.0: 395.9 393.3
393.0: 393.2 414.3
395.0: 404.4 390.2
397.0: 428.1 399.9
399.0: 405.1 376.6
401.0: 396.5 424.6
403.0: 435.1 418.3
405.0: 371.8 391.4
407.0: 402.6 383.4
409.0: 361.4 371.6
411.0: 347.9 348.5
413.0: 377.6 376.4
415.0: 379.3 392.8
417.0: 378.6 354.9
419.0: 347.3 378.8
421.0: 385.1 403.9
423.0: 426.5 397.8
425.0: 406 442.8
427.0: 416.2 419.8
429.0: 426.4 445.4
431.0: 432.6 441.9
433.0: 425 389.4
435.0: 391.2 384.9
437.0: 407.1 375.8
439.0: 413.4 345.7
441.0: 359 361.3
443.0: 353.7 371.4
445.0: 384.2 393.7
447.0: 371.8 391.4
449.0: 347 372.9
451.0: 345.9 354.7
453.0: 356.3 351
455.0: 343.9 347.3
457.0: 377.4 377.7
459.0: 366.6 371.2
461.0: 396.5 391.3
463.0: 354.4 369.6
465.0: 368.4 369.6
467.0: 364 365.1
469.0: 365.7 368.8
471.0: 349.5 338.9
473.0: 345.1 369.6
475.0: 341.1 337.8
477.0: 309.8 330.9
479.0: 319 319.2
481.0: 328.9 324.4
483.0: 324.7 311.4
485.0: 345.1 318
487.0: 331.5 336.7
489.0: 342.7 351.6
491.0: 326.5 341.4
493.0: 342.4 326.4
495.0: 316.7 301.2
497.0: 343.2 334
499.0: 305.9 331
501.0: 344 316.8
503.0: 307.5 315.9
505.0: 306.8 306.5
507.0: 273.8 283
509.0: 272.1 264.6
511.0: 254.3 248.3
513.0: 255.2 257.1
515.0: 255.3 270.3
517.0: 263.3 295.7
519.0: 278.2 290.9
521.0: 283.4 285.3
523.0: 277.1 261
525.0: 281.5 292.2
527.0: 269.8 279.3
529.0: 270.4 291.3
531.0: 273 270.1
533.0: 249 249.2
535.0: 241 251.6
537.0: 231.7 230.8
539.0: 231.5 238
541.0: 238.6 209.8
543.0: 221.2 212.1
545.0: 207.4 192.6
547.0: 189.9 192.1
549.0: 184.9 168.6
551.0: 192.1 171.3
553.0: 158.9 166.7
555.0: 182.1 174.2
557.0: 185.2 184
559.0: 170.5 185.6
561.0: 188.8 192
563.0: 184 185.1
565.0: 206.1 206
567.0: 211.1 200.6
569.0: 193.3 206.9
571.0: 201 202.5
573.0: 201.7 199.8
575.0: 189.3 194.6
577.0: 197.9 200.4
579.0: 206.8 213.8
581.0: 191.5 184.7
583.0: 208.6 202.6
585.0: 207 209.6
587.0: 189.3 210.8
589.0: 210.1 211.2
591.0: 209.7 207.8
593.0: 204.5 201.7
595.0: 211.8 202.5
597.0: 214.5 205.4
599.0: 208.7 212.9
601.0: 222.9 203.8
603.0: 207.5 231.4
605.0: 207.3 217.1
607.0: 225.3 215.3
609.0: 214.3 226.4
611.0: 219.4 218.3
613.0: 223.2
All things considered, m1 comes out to 0.59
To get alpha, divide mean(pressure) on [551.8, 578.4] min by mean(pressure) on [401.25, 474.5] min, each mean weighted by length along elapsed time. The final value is 0.5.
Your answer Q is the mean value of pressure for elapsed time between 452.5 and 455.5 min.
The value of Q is 350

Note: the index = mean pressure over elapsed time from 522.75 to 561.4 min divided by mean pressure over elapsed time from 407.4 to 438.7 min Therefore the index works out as 0.56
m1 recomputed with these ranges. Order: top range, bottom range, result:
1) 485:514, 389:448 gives 0.79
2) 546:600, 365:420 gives 0.50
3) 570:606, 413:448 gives 0.52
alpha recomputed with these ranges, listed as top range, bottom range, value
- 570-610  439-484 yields 0.58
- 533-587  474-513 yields 0.64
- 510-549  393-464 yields 0.65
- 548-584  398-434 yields 0.48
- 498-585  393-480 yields 0.62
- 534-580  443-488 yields 0.57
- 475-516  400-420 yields 0.82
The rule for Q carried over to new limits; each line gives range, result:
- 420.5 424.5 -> 403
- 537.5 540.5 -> 233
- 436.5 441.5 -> 380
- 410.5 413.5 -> 358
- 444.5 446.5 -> 389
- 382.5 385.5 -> 389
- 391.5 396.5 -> 399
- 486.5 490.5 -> 341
